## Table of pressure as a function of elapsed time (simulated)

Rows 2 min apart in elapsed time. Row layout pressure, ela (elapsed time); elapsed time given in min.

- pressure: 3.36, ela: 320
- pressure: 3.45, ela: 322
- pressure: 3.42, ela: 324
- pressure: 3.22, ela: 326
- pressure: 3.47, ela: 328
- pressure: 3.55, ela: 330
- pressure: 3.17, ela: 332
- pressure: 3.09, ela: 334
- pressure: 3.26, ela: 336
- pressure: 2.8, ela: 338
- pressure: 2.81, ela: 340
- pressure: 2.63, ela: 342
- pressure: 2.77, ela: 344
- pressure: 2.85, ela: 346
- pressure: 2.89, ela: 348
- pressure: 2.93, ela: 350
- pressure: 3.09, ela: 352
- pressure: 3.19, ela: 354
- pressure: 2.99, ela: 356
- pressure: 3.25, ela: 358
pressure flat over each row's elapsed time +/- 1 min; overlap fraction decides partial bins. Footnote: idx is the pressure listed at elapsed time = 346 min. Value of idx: 2.85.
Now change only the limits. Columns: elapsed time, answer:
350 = 2.93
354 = 3.19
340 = 2.81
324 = 3.42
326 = 3.22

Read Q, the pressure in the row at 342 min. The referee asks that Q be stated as 2.63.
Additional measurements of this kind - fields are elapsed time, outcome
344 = 2.77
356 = 2.99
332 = 3.17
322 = 3.45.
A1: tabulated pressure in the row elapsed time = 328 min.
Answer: 3.47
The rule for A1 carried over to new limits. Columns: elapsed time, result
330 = 3.55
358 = 3.25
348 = 2.89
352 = 3.09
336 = 3.26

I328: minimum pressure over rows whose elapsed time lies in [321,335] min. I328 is 3.09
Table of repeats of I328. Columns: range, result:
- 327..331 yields 3.47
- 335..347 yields 2.63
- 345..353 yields 2.85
